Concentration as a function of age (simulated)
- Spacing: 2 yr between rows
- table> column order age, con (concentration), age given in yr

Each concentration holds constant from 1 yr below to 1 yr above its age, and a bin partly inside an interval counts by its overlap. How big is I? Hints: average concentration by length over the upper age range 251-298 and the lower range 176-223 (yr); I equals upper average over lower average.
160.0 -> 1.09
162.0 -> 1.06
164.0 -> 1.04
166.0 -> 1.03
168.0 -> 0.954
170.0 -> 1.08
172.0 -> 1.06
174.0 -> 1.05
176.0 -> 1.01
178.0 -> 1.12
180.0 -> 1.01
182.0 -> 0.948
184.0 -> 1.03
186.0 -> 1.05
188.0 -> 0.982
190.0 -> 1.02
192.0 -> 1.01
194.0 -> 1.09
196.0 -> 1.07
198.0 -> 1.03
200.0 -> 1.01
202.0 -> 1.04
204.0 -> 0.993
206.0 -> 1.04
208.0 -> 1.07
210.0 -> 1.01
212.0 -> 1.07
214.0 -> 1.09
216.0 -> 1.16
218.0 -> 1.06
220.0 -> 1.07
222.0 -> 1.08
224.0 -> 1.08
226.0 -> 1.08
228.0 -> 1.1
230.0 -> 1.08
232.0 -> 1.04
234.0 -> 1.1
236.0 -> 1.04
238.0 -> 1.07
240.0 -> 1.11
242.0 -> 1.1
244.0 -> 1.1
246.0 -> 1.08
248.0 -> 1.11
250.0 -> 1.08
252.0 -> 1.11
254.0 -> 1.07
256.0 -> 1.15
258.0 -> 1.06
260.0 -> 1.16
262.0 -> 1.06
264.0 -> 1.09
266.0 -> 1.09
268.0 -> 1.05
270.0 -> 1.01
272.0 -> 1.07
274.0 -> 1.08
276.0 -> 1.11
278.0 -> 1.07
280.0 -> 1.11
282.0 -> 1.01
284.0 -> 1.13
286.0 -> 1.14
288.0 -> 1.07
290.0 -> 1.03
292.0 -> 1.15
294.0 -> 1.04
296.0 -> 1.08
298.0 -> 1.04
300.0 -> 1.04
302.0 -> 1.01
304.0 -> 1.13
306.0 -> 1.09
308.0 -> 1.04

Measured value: 1.04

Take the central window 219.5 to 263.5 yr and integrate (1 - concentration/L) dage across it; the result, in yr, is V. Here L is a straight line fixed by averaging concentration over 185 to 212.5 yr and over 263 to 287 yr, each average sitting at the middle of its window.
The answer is -1.2 yr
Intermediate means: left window 1.03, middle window 1.09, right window 1.08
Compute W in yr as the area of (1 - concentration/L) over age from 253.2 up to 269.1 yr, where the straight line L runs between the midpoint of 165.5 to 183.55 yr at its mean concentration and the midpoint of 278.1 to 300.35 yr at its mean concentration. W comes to -0.4 yr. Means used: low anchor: 1.03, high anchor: 1.08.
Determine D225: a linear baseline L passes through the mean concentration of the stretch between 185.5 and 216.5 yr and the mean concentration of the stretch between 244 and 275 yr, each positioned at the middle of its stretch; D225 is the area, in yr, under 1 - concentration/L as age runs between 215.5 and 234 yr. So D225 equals -0.4 yr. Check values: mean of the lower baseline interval 1.04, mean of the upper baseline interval 1.09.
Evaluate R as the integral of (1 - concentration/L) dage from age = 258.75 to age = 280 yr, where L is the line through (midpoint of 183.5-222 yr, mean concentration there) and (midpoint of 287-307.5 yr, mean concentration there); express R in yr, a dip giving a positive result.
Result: -0.4 yr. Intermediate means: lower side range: 1.05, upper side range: 1.07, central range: 1.08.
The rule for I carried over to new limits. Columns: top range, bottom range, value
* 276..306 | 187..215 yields 1.04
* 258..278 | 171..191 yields 1.05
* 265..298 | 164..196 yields 1.04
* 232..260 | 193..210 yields 1.05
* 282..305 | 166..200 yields 1.04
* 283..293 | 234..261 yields 1.01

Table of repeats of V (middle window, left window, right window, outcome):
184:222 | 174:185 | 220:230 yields 0.3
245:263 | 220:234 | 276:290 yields -0.3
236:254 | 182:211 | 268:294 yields -0.6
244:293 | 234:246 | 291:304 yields -0.6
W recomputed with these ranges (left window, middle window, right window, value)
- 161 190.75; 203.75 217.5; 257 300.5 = -0.3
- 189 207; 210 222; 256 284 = -0.4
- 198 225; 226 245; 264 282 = -0.3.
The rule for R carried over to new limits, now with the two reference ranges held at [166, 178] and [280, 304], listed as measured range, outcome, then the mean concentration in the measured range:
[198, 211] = 0.25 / 1.03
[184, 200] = 0.15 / 1.03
